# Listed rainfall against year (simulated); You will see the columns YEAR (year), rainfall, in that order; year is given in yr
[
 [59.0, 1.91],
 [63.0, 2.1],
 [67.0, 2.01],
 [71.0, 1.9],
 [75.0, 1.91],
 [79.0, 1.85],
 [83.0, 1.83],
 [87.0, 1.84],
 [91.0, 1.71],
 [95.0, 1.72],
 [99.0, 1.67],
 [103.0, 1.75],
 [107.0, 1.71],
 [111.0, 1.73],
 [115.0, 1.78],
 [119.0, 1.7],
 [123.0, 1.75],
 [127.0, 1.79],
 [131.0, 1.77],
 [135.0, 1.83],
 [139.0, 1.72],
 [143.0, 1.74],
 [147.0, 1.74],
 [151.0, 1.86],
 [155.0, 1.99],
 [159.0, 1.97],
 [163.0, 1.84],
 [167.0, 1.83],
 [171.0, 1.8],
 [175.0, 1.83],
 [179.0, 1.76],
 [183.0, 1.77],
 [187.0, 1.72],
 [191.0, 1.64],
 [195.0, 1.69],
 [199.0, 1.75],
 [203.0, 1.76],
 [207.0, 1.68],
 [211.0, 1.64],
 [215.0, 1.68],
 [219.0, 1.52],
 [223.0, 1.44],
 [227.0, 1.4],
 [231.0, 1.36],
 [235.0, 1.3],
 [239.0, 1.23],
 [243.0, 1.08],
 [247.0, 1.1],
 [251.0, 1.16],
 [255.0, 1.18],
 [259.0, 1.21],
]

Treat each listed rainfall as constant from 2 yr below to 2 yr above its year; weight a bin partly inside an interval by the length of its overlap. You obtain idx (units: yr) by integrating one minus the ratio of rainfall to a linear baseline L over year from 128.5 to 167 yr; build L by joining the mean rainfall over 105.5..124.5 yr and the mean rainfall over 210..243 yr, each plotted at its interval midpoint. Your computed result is -4.4 yr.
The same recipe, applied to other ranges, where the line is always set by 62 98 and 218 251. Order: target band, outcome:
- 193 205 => -2.65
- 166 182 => -3.05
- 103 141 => -1.07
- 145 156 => -1.74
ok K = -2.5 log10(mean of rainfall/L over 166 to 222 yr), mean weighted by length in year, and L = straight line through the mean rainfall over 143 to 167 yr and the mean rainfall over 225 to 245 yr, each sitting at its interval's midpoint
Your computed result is -0.09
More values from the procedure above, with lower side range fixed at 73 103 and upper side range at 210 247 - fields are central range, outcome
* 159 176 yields -0.18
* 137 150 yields -0.07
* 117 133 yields -0.05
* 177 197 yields -0.14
